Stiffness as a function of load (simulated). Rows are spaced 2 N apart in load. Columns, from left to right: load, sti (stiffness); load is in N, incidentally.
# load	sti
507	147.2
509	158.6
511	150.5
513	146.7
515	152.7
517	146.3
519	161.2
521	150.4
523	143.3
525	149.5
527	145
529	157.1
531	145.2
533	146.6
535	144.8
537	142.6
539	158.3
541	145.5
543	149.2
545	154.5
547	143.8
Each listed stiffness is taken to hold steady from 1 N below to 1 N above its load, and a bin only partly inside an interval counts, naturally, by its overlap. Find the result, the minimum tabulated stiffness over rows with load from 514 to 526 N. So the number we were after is 143.3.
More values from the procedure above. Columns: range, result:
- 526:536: 144.8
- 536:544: 142.6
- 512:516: 146.7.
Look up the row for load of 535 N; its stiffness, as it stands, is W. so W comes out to 144.8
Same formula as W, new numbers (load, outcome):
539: 158.3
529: 157.1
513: 146.7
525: 149.5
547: 143.8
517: 146.3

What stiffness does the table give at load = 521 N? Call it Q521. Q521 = 150.4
